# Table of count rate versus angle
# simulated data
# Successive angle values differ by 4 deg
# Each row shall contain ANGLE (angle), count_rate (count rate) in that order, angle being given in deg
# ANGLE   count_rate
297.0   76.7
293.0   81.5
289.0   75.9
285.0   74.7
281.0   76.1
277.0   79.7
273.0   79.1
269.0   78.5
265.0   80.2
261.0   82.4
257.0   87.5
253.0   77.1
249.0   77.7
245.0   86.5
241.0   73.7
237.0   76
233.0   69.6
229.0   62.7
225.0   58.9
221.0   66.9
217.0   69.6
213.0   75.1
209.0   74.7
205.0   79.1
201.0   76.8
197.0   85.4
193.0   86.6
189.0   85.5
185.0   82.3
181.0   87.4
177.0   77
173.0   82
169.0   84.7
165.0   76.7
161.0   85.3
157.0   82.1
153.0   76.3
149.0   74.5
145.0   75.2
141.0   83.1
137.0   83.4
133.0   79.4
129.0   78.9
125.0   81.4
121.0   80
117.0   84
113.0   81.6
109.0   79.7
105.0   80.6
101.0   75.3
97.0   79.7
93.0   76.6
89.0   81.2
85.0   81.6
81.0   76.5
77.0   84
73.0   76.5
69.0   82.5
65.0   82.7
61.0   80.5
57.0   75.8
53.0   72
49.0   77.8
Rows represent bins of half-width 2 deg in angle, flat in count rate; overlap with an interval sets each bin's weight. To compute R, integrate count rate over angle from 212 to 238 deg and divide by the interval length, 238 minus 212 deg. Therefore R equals 67.8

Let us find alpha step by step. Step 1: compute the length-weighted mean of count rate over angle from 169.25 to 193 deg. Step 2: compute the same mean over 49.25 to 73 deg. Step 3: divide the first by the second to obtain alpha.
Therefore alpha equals 1.1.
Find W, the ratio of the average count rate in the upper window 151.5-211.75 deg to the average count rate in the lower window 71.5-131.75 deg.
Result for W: 1.02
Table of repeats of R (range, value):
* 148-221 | 79.8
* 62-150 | 80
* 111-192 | 81.1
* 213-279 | 75.4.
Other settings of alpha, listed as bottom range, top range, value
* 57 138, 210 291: 0.94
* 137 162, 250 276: 1.01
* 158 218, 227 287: 0.96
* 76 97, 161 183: 1.03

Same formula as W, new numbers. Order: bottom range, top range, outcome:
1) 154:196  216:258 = 0.88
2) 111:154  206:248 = 0.90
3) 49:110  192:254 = 0.94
